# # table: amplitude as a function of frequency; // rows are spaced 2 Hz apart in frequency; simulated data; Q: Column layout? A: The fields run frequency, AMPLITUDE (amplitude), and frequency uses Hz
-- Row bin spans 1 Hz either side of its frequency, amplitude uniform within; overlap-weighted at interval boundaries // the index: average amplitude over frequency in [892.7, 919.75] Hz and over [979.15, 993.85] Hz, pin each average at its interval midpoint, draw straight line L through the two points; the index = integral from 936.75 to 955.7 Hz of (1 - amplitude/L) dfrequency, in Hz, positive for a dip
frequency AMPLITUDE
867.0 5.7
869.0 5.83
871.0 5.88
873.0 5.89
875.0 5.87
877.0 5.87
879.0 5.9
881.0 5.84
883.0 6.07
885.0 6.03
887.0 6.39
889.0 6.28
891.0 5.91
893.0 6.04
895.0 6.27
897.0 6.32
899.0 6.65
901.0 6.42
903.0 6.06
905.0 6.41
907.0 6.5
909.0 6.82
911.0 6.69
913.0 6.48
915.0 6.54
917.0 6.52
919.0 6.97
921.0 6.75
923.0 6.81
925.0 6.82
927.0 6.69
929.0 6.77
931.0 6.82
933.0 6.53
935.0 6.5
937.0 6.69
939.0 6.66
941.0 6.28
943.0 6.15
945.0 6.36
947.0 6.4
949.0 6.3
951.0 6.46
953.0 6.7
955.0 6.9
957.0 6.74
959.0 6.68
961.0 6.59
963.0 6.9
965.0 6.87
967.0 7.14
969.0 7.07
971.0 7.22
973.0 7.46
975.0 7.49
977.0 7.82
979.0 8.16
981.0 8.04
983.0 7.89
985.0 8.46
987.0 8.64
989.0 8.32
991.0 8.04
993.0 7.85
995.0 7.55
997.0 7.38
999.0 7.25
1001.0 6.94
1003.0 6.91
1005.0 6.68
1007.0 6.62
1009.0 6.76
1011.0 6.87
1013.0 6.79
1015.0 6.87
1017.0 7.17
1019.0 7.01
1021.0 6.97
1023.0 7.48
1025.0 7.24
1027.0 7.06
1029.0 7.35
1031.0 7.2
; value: 2.2 Hz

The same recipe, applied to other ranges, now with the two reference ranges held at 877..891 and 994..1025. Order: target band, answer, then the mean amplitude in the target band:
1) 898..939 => -1.9 Hz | 6.62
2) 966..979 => -1.3 Hz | 7.43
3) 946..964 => -0.1 Hz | 6.63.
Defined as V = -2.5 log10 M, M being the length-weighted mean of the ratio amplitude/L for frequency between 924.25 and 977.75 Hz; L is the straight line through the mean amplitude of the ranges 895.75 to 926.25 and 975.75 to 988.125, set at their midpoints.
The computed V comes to 0.11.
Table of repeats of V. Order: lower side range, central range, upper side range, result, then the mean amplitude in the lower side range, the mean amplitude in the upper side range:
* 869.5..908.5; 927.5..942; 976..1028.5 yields 0.01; 6.14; 7.41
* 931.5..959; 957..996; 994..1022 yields -0.12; 6.52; 6.98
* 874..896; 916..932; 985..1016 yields -0.05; 6.04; 7.34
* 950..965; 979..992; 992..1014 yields -0.19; 6.72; 7.05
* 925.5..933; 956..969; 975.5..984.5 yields 0.11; 6.73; 7.98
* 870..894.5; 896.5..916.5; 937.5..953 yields -0.06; 6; 6.4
